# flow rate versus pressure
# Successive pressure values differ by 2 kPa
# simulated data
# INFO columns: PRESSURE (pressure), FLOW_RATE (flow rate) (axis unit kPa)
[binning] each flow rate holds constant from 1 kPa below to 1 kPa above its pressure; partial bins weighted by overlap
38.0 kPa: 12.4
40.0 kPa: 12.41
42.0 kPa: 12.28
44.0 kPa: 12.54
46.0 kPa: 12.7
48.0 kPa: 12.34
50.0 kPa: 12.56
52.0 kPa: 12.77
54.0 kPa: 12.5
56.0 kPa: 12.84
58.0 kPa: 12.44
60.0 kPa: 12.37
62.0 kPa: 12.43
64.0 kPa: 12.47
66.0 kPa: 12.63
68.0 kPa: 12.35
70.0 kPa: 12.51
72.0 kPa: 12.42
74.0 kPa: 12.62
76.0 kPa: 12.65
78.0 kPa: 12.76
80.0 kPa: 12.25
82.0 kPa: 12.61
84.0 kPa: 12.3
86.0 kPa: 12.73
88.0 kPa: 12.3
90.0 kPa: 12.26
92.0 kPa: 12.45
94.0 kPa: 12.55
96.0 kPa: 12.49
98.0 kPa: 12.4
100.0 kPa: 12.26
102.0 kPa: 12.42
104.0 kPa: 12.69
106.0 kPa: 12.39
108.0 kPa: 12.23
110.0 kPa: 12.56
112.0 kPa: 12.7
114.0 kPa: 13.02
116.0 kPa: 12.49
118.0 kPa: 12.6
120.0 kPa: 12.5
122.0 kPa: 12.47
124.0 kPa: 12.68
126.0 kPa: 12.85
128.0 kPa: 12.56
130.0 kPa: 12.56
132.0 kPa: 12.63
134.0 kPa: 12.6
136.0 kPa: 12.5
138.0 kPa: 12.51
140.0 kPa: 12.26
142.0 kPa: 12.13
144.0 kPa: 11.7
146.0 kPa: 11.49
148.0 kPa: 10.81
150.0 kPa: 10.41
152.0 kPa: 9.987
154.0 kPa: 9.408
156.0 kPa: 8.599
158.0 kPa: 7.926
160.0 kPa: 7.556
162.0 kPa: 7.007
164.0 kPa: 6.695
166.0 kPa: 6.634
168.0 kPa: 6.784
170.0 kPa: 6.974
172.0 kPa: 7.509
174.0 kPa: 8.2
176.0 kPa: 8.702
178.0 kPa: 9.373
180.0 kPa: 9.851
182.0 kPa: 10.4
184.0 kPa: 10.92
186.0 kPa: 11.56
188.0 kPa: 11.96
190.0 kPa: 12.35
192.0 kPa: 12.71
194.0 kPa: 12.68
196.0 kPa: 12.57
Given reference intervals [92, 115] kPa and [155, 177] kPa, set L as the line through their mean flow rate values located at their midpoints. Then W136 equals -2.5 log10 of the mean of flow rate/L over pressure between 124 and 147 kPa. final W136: -0.24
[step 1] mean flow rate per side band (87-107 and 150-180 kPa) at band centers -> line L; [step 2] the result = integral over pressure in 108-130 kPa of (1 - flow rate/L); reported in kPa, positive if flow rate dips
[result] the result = -3.2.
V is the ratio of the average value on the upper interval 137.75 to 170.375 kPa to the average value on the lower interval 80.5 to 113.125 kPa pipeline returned 0.7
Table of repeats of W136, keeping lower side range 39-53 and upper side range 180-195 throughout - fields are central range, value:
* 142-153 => 0.09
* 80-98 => -0.02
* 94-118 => -0.03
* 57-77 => -0.01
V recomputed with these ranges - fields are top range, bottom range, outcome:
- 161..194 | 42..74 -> 0.75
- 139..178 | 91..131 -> 0.72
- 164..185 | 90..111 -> 0.68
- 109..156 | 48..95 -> 0.96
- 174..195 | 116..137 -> 0.87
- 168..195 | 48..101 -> 0.81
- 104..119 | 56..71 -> 1.01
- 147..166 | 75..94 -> 0.69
